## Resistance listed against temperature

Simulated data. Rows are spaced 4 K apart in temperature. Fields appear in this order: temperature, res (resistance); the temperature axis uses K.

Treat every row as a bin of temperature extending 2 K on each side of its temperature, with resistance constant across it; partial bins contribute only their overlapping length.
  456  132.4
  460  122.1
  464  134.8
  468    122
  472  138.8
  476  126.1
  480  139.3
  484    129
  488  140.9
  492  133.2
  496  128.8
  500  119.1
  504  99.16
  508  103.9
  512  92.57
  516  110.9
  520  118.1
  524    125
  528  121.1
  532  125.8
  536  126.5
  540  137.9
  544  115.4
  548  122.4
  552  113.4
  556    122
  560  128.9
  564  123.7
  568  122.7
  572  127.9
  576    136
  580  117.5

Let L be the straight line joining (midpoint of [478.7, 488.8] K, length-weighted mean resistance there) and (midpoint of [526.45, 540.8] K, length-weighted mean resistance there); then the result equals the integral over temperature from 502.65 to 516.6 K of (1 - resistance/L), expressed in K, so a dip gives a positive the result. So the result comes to 3.2 K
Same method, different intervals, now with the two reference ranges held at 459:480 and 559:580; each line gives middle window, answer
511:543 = 1.93 K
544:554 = 0.79 K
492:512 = 2.52 K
